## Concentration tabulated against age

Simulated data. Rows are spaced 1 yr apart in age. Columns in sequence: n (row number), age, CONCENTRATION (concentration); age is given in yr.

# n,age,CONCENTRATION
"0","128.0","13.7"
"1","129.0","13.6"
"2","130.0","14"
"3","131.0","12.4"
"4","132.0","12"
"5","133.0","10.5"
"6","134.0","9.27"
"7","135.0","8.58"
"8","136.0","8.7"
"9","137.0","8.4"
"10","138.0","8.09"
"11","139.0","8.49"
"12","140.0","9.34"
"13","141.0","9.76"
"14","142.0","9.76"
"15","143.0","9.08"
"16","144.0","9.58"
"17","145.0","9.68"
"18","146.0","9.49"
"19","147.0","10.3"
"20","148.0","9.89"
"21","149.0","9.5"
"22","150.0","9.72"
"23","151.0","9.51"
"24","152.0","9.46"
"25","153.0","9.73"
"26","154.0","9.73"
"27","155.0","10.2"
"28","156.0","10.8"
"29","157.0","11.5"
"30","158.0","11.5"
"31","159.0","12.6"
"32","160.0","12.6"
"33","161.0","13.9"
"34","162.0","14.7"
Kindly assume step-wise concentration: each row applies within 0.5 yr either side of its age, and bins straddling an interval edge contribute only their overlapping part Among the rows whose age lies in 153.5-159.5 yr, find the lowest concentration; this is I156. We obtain 9.73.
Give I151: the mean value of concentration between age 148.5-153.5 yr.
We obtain 9.58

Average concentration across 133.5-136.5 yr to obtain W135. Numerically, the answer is 8.85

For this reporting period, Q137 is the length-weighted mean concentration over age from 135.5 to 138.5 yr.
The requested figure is 8.4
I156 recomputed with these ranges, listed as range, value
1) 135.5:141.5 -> 8.09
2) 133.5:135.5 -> 8.58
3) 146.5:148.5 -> 9.89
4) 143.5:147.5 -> 9.49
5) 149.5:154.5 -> 9.46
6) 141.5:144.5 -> 9.08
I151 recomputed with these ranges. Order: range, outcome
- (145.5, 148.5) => 9.89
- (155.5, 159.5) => 11.6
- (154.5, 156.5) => 10.5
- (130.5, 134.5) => 11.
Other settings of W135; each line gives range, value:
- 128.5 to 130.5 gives 13.8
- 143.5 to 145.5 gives 9.63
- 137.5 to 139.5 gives 8.29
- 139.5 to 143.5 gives 9.48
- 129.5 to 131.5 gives 13.2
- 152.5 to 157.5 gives 10.4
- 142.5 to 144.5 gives 9.33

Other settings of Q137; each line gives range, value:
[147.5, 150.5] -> 9.7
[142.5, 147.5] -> 9.63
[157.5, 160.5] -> 12.2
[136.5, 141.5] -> 8.82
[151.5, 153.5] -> 9.6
